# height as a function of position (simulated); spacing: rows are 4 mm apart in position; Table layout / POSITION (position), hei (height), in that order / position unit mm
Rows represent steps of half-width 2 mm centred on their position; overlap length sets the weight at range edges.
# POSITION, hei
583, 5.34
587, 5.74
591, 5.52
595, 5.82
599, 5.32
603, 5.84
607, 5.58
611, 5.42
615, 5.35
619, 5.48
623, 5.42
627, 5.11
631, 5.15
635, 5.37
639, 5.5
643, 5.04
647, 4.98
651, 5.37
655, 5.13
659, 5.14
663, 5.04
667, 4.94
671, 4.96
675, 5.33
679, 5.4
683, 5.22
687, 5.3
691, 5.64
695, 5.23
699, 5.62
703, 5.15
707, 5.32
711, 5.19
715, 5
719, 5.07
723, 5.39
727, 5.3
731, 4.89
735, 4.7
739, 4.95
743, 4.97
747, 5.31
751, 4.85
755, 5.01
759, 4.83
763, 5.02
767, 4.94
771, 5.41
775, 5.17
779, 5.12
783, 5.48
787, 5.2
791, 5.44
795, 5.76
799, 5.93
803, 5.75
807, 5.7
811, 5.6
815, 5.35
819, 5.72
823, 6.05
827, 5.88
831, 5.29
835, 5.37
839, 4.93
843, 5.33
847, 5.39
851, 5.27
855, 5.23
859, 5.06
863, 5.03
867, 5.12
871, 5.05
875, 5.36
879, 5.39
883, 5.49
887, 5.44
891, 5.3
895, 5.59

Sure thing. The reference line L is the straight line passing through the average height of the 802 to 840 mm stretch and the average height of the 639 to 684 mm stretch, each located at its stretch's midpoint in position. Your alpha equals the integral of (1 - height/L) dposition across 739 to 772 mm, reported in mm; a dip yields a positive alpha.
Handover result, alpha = 2.30 mm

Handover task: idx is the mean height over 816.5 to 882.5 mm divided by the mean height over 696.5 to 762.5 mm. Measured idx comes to 1.05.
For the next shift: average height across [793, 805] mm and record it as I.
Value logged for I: 5.81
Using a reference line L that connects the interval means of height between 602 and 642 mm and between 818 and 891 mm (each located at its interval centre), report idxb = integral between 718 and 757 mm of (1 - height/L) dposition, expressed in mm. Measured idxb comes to 2.4 mm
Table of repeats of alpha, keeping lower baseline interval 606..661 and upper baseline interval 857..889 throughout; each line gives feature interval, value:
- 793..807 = -1.4 mm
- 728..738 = 0.8 mm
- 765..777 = 0.2 mm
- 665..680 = 0.4 mm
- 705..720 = 0.3 mm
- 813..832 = -1.5 mm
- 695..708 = -0.2 mm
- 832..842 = 0.1 mm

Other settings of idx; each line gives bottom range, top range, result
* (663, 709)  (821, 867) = 1.01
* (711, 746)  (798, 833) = 1.13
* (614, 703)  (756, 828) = 1.04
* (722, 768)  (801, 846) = 1.11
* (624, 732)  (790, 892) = 1.04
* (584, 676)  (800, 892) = 1.01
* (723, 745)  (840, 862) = 1.05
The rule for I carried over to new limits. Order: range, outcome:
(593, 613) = 5.6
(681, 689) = 5.26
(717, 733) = 5.16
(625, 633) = 5.13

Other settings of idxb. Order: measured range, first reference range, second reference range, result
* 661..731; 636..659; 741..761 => -1.7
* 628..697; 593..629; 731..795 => 1.8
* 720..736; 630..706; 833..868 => 0.4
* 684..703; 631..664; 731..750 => -1.2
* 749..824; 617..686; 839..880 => -2.4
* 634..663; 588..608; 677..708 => 1.5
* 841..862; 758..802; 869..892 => 0.4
